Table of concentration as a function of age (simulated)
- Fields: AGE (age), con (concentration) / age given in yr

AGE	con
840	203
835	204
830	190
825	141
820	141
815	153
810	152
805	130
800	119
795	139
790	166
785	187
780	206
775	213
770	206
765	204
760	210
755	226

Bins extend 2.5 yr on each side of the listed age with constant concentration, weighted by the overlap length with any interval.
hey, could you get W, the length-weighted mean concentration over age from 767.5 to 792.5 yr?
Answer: 196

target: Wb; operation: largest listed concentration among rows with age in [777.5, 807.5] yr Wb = 206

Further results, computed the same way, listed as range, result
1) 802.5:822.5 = 153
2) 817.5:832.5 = 190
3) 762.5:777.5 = 213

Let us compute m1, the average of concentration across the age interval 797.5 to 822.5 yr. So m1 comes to 139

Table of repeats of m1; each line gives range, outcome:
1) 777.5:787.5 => 196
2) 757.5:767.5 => 207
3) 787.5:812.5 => 141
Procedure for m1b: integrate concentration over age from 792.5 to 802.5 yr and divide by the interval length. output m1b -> 129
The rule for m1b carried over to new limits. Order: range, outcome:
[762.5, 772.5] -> 205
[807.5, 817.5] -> 152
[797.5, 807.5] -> 124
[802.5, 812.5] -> 141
